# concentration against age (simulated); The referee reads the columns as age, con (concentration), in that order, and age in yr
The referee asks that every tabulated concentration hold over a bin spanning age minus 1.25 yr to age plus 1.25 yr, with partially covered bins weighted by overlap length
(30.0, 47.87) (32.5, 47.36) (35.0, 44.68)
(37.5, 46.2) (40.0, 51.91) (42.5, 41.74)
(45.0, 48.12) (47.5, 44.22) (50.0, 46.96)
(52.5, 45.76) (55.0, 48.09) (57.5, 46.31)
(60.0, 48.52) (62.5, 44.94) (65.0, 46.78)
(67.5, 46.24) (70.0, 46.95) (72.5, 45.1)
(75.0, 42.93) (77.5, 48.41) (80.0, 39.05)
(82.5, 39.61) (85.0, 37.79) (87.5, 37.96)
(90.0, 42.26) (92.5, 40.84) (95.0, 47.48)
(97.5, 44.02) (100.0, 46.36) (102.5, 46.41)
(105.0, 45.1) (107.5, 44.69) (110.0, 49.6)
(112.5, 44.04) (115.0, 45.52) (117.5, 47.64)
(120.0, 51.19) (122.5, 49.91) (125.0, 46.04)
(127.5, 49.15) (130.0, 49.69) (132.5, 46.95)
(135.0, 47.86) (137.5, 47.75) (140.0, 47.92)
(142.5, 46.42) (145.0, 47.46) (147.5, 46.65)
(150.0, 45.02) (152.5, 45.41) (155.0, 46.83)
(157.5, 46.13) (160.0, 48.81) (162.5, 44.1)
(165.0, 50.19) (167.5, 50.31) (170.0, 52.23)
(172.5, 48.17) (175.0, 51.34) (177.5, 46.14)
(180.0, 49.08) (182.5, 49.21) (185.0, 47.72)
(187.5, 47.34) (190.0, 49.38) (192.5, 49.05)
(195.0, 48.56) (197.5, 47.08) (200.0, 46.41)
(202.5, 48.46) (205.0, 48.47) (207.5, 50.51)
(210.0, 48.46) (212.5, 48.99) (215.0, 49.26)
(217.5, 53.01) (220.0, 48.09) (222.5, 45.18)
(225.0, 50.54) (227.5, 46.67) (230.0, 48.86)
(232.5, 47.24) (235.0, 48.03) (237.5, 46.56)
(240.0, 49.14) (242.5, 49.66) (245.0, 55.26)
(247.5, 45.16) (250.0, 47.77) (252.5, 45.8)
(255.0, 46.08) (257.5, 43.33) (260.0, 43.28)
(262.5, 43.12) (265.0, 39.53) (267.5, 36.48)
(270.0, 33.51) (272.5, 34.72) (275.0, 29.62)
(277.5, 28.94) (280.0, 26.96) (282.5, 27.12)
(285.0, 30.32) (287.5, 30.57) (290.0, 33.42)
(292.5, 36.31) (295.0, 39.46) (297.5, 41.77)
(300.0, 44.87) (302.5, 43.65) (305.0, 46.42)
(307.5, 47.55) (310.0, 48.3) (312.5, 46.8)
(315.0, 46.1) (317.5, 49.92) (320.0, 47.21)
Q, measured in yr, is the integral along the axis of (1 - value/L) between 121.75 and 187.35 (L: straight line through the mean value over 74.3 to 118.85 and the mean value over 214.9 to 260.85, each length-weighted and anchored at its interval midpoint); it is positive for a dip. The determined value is -3.5 yr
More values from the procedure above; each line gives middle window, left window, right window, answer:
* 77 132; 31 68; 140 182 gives 2.4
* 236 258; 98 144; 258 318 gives -3.8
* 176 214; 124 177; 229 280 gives -2.3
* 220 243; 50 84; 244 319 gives -3.6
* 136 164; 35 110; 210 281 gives -1.3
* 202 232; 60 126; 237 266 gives -1.9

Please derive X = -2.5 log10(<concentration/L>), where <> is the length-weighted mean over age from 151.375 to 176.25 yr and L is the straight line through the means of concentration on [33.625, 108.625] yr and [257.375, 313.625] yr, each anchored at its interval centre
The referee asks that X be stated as -0.16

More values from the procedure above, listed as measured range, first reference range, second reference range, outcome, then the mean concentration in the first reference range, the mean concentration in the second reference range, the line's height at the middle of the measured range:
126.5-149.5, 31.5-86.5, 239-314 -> -0.10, 45.3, 40.5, 43.6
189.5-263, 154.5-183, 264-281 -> -0.21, 48.6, 32.8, 39.8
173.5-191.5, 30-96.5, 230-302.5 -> -0.15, 44.9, 40.4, 42.2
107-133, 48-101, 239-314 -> -0.10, 44.4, 40.5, 43.5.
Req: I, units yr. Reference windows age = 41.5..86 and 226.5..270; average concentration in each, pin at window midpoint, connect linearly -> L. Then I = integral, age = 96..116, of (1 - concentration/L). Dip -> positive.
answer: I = -0.3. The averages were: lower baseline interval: 44.9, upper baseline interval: 45.6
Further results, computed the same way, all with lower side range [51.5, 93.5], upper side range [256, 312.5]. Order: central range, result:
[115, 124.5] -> -1.37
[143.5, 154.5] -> -1.16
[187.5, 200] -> -2.37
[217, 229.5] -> -2.76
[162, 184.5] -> -4.38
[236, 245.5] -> -2.55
